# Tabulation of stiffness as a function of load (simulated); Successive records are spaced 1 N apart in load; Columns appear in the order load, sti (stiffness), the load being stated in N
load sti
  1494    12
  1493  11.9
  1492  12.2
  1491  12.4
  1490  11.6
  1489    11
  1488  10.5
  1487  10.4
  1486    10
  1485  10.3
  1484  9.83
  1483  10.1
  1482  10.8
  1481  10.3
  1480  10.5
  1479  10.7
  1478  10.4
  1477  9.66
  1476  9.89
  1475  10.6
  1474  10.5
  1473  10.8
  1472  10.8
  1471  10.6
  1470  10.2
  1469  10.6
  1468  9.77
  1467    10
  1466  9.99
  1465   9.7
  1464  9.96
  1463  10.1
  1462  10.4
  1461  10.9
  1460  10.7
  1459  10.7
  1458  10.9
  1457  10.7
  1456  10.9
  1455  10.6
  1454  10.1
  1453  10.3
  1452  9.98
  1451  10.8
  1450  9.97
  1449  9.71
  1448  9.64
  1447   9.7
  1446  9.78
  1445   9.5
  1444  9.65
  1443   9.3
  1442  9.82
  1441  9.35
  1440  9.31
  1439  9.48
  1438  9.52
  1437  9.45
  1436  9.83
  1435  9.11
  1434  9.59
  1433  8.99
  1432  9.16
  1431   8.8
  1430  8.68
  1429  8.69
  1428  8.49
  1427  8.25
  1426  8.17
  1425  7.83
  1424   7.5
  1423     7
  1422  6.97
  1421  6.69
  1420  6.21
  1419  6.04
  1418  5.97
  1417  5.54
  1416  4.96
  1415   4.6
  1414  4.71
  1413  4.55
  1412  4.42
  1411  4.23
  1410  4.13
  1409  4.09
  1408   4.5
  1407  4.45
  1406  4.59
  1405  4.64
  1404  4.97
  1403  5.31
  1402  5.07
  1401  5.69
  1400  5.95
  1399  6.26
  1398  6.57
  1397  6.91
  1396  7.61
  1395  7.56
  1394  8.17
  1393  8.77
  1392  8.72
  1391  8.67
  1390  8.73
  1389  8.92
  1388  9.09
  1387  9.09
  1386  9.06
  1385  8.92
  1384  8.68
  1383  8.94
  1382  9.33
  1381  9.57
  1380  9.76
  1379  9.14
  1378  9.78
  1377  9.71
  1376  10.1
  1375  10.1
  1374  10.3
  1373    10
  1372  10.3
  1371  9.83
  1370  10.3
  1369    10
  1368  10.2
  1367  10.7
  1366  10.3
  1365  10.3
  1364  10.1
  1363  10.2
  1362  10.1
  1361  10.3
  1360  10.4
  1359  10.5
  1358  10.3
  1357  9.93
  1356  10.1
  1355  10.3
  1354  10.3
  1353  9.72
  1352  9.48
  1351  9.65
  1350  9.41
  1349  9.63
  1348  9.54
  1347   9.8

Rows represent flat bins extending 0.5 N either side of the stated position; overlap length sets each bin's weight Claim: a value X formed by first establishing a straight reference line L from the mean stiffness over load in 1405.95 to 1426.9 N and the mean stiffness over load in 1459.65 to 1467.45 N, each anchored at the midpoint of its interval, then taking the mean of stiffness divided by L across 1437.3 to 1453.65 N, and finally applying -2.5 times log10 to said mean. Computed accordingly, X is -0.15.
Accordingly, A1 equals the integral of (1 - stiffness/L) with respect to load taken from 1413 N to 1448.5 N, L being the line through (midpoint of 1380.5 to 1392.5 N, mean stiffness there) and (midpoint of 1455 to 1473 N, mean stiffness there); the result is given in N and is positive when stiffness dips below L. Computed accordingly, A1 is 6.2 N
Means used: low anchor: 8.98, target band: 8.13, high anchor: 10.4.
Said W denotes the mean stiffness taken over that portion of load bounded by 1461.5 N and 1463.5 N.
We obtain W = 10.2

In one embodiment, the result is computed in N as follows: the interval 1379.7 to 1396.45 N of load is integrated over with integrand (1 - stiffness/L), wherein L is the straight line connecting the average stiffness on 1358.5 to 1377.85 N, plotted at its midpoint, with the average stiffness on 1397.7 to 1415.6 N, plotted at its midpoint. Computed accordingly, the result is -3.0 N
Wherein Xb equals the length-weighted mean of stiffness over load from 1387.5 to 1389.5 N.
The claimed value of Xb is 9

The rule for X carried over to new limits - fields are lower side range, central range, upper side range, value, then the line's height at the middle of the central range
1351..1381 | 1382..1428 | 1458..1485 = 0.46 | 10.2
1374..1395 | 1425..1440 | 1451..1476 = 0.11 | 9.91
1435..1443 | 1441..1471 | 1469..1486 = -0.03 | 9.88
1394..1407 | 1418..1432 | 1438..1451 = 0.06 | 8.01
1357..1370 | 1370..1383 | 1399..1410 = -0.15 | 8.58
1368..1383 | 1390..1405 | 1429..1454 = 0.38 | 9.75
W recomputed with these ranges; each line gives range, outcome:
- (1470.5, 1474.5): 10.7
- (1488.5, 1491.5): 11.7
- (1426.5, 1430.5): 8.53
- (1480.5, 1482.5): 10.6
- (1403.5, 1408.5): 4.63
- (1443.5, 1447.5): 9.66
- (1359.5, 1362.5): 10.3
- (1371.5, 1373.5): 10.2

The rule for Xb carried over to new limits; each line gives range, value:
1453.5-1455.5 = 10.3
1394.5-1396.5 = 7.58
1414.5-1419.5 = 5.42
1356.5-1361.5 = 10.3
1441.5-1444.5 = 9.59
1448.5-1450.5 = 9.84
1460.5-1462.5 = 10.7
